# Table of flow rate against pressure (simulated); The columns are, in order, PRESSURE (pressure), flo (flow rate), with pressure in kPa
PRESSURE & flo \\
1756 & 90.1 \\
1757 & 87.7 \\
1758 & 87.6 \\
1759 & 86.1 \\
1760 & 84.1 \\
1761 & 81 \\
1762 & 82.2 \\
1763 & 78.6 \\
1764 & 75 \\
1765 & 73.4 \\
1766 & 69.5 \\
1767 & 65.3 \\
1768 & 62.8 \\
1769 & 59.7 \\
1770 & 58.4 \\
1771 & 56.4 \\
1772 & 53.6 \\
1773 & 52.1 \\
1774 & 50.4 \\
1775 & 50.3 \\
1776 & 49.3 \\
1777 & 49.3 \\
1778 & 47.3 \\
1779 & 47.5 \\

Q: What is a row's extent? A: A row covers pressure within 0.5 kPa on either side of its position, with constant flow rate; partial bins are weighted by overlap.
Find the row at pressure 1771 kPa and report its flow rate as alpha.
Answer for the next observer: 56.4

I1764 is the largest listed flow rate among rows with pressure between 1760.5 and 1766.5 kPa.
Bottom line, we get 82.2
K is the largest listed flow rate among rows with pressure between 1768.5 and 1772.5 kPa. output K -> 59.7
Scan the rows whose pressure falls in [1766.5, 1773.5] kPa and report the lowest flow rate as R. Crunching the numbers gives 52.1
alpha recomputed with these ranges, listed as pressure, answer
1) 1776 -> 49.3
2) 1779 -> 47.5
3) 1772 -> 53.6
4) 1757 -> 87.7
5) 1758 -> 87.6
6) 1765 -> 73.4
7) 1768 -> 62.8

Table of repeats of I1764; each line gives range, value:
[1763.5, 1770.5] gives 75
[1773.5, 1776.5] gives 50.4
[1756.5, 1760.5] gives 87.7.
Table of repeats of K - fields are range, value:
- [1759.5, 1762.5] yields 84.1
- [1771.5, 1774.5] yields 53.6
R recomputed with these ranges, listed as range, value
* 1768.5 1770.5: 58.4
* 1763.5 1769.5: 59.7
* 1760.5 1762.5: 81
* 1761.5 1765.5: 73.4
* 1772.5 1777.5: 49.3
